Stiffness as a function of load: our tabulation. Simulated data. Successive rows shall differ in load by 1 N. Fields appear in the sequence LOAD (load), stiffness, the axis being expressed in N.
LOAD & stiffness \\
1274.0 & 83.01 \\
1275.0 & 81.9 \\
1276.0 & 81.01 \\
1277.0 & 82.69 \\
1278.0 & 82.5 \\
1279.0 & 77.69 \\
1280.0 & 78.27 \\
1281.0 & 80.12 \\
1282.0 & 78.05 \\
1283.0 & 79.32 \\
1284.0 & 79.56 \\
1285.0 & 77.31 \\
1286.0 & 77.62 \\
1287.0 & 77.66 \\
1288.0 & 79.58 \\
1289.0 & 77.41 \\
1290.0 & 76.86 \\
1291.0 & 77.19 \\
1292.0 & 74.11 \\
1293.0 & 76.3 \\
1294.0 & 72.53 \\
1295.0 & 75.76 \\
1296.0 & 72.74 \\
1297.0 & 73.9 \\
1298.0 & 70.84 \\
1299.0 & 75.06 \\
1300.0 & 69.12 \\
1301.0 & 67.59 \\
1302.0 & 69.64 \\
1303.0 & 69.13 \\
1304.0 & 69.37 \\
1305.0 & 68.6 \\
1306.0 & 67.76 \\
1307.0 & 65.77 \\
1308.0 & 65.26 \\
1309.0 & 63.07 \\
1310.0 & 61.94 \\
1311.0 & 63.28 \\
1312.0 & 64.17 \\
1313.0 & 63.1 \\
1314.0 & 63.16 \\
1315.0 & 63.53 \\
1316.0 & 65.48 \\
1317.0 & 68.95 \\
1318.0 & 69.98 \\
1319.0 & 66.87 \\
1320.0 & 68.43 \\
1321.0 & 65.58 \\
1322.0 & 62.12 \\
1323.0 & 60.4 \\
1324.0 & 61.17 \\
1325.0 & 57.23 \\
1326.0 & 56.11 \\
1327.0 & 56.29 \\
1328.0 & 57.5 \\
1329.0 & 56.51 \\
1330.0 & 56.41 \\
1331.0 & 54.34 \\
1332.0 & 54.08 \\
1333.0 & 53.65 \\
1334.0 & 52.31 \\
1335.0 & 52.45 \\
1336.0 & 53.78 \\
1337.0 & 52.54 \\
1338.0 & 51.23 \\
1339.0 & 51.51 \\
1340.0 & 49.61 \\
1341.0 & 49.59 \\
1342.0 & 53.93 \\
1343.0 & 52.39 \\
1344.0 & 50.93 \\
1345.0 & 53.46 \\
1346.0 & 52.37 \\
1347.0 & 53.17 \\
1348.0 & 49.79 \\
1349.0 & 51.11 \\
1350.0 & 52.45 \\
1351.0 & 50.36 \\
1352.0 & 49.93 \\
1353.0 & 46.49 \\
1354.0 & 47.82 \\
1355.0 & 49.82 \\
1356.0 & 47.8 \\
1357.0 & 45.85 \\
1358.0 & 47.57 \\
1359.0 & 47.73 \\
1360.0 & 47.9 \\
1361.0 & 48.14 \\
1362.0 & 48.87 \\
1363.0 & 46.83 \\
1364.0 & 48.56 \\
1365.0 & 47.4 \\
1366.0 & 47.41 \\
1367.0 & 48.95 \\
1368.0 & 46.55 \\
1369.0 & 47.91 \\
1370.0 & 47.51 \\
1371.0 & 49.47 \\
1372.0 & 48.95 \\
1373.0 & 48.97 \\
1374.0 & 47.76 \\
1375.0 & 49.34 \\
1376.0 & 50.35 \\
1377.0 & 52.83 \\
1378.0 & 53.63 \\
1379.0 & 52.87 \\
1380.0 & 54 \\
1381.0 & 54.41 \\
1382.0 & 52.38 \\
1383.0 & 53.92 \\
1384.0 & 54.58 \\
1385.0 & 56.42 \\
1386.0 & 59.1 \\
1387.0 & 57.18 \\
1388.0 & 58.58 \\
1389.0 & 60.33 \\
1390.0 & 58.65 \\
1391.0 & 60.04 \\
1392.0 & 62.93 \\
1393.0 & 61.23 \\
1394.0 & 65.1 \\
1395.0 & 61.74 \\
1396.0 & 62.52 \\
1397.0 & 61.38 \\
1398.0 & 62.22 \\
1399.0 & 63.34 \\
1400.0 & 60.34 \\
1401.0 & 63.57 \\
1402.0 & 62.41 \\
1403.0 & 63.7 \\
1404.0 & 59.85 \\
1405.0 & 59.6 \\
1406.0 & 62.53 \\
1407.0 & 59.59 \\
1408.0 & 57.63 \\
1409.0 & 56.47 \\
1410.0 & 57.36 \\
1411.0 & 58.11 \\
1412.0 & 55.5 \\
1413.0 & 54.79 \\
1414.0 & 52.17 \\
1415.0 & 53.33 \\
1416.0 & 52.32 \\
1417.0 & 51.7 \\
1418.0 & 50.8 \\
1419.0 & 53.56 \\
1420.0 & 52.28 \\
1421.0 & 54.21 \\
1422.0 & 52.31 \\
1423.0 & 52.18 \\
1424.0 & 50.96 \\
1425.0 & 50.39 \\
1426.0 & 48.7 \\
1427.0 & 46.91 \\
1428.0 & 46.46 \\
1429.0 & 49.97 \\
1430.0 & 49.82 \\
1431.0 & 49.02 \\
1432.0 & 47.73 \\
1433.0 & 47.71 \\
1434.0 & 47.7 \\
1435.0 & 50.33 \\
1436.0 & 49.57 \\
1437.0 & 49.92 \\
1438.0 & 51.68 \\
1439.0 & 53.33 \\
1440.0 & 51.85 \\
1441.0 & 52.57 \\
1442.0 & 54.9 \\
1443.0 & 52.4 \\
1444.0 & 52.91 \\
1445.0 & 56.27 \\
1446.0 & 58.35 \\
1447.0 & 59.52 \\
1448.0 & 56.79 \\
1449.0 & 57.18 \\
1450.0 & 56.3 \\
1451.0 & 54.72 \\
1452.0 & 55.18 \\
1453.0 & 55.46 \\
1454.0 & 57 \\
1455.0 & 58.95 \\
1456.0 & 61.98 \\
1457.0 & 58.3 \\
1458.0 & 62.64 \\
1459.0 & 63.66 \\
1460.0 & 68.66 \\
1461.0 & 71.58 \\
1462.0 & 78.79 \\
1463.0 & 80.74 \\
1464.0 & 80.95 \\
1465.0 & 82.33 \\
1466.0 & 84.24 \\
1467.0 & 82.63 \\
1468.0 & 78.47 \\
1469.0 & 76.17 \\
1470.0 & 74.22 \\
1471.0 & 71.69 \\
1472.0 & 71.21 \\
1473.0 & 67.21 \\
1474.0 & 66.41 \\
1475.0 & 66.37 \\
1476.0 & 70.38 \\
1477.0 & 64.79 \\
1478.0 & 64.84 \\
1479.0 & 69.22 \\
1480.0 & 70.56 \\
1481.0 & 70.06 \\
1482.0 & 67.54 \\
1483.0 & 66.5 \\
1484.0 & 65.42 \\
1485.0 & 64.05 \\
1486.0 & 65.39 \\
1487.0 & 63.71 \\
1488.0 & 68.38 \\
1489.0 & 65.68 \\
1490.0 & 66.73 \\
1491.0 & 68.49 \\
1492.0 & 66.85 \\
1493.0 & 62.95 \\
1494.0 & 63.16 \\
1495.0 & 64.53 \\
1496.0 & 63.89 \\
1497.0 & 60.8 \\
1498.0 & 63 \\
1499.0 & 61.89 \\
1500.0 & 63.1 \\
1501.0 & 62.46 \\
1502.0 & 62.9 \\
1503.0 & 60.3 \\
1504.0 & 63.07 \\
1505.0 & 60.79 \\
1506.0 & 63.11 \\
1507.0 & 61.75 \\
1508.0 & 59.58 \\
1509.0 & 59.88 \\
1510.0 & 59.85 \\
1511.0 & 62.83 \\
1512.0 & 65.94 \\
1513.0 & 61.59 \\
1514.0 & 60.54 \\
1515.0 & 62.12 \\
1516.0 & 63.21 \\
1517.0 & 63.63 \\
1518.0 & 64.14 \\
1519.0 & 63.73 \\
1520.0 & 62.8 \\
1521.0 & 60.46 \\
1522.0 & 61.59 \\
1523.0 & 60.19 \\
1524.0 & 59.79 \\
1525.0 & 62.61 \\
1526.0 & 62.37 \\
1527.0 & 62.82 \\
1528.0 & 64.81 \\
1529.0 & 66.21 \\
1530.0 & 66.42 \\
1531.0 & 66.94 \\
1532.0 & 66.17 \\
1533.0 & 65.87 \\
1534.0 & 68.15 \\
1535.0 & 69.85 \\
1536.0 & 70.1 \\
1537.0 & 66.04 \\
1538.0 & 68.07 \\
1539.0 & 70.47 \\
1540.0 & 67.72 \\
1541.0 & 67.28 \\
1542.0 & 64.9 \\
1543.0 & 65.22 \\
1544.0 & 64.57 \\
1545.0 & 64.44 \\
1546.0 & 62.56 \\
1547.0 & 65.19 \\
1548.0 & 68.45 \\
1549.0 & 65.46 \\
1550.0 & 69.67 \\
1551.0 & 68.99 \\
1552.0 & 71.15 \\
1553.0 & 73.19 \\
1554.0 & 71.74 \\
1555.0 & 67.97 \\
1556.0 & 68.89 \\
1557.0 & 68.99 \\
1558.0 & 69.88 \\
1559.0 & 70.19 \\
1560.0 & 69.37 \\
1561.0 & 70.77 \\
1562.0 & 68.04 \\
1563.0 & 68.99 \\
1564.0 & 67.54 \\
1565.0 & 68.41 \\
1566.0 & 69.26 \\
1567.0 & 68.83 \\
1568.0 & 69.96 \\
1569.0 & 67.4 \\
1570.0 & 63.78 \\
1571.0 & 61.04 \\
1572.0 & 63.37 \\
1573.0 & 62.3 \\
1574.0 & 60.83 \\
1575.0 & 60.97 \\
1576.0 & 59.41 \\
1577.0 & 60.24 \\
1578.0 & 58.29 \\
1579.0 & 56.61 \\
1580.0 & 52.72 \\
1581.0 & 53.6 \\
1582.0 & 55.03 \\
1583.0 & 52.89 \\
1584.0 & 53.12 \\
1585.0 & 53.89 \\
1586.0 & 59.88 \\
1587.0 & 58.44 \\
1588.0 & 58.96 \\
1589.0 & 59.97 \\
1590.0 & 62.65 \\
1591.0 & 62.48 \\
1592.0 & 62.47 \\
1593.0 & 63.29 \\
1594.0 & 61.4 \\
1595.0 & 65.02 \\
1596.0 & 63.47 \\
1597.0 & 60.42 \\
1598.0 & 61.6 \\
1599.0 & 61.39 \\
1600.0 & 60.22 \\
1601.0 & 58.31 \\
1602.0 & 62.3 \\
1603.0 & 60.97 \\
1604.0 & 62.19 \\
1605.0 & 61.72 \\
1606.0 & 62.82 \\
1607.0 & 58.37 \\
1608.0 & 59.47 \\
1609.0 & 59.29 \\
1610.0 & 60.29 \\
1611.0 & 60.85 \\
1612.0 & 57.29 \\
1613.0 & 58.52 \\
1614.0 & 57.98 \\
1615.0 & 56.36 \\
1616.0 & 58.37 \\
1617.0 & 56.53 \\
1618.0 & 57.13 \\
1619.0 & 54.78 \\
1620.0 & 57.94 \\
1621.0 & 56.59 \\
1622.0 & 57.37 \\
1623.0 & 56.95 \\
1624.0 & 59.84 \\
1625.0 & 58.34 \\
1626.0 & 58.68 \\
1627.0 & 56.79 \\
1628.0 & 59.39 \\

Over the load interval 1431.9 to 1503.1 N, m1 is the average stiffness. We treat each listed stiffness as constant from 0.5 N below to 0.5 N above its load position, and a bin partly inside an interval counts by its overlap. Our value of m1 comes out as 63.5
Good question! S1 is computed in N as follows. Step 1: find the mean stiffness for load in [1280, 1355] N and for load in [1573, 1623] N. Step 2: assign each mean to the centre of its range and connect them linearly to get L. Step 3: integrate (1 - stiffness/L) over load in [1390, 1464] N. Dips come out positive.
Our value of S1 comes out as 5.6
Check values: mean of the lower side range 63.2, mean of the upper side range 59.1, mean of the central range 56.9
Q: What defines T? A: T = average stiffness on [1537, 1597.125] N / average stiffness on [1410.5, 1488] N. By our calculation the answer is 1.1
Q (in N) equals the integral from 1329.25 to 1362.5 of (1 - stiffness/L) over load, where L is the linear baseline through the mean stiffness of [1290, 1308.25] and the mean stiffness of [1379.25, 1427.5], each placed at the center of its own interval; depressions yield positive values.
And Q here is 7.2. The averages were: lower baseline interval 71.4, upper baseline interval 56.9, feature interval 50.9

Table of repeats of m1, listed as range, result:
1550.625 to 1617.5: 62.4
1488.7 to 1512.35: 63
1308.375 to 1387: 54.1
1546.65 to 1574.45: 67.9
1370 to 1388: 52.7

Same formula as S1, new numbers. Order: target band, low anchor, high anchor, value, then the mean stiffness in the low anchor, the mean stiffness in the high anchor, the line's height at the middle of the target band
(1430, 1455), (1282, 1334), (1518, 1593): 4.7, 67.4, 64.4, 65.7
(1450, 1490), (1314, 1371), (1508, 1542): -4.7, 53.6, 64.3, 61.1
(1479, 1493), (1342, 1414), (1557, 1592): -1.9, 54.1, 62.4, 58.7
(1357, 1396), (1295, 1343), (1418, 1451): 2.8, 61.9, 52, 57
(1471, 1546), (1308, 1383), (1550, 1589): -4.5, 54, 63.8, 61.2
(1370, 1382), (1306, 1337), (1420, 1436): 0.9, 60.7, 49.7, 55.1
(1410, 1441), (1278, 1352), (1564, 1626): 5.6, 64.2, 60.1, 62.6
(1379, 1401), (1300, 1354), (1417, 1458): -1.4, 58.6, 53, 55.4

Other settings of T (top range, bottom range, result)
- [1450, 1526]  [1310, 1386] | 1.22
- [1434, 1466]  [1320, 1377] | 1.16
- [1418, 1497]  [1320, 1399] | 1.14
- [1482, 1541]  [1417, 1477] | 1.08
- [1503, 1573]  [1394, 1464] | 1.16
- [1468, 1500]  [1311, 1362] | 1.21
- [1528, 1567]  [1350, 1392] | 1.33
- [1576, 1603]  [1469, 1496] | 0.88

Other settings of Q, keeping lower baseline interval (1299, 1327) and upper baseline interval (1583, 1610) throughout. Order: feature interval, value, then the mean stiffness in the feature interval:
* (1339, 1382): 9.68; 49.8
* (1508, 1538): -1.08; 63.8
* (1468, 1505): -2.43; 66.3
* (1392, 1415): 1.31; 60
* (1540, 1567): -3.10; 68.1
